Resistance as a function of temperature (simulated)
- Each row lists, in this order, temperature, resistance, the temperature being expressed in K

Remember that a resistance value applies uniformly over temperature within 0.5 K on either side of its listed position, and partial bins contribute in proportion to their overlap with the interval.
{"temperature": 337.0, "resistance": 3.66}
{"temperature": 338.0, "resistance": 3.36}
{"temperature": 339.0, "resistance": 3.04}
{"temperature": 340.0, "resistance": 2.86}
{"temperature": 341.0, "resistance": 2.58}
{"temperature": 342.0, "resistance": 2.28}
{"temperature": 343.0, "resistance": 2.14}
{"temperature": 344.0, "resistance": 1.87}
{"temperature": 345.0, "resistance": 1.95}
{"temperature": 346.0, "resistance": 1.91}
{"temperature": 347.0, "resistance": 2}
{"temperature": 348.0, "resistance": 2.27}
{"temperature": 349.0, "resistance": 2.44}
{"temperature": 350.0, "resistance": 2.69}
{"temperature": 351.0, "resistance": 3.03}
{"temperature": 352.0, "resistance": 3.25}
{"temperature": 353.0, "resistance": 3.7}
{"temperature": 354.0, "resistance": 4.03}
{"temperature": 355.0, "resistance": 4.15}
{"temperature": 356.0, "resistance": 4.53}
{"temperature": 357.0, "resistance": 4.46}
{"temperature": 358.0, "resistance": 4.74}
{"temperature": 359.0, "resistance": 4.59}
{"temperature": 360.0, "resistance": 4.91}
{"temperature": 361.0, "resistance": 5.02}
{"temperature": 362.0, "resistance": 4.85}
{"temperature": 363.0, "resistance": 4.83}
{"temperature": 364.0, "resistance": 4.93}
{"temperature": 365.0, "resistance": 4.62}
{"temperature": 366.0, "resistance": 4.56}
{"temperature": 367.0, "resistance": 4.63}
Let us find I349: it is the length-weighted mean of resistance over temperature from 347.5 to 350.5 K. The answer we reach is 2.47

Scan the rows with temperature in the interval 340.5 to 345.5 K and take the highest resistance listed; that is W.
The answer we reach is 2.58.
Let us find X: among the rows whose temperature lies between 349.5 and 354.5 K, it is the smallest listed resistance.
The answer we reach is 2.69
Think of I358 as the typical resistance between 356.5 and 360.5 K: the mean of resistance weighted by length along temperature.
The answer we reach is 4.67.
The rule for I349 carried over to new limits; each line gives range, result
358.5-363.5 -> 4.84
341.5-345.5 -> 2.06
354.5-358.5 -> 4.47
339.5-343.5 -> 2.46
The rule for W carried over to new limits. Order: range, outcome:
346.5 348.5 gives 2.27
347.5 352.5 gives 3.25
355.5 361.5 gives 5.02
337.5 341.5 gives 3.36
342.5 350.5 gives 2.69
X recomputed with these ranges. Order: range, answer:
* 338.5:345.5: 1.87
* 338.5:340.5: 2.86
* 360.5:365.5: 4.62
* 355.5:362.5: 4.46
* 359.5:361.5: 4.91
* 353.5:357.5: 4.03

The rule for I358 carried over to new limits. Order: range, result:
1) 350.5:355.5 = 3.63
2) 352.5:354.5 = 3.87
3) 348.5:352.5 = 2.85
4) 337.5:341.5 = 2.96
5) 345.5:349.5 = 2.15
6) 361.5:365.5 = 4.81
